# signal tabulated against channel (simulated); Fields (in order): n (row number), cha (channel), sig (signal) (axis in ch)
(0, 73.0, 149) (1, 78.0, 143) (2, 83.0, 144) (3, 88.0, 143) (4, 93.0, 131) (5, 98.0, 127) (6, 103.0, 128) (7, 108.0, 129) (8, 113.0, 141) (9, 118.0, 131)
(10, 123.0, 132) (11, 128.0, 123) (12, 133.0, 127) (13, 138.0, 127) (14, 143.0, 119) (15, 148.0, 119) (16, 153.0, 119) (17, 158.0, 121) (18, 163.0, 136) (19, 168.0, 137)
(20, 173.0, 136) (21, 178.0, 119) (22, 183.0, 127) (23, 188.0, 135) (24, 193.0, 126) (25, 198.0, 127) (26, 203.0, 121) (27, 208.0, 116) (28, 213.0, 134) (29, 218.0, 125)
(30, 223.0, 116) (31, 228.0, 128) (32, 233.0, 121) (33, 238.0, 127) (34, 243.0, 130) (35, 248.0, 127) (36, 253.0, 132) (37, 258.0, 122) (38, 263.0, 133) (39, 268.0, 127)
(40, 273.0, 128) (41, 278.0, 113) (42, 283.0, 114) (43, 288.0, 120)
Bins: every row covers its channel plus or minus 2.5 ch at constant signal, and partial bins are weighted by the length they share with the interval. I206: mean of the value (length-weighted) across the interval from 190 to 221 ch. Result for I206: 125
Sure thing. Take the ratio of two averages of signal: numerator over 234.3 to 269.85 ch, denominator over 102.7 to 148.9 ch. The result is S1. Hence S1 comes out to 1.00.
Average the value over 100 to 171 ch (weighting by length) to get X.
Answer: 128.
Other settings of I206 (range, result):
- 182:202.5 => 128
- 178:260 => 126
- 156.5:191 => 130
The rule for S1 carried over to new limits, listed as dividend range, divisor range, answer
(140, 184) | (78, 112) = 0.93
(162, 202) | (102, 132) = 0.99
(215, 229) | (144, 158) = 1.03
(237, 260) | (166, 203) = 0.99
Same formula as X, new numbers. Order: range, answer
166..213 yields 127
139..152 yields 120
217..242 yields 124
